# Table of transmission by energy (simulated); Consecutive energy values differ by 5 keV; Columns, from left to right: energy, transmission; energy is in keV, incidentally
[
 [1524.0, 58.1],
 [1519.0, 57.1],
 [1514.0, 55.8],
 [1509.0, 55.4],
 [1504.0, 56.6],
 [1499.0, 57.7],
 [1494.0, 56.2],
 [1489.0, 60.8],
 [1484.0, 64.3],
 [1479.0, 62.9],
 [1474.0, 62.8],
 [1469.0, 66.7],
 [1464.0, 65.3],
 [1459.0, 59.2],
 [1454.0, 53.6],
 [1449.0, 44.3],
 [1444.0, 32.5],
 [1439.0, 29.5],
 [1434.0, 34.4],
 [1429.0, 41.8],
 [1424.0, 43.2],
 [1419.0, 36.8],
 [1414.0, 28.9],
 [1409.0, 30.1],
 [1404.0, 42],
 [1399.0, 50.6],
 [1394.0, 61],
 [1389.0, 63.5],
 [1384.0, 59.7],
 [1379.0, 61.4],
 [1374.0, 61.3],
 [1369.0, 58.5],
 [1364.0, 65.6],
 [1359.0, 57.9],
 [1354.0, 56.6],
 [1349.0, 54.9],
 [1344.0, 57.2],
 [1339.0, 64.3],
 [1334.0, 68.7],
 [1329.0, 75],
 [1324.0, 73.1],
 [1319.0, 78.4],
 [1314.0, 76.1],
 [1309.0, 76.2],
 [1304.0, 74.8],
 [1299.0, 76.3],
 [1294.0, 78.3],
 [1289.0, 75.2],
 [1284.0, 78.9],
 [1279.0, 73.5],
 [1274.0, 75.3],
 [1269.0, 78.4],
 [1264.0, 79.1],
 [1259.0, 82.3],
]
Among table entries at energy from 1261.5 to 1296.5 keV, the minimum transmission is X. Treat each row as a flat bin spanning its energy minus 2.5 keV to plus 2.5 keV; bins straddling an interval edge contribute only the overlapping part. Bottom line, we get 73.5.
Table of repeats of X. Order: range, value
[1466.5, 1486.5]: 62.8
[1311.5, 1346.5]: 57.2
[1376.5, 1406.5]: 42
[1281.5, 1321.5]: 74.8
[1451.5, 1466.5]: 53.6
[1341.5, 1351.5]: 54.9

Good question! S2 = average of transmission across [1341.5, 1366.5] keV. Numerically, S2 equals 58.4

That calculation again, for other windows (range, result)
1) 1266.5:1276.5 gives 76.8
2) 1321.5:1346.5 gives 67.7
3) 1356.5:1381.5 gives 60.9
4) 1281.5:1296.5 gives 77.5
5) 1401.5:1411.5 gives 36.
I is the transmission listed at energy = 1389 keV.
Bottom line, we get 63.5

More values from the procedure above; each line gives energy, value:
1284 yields 78.9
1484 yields 64.3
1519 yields 57.1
